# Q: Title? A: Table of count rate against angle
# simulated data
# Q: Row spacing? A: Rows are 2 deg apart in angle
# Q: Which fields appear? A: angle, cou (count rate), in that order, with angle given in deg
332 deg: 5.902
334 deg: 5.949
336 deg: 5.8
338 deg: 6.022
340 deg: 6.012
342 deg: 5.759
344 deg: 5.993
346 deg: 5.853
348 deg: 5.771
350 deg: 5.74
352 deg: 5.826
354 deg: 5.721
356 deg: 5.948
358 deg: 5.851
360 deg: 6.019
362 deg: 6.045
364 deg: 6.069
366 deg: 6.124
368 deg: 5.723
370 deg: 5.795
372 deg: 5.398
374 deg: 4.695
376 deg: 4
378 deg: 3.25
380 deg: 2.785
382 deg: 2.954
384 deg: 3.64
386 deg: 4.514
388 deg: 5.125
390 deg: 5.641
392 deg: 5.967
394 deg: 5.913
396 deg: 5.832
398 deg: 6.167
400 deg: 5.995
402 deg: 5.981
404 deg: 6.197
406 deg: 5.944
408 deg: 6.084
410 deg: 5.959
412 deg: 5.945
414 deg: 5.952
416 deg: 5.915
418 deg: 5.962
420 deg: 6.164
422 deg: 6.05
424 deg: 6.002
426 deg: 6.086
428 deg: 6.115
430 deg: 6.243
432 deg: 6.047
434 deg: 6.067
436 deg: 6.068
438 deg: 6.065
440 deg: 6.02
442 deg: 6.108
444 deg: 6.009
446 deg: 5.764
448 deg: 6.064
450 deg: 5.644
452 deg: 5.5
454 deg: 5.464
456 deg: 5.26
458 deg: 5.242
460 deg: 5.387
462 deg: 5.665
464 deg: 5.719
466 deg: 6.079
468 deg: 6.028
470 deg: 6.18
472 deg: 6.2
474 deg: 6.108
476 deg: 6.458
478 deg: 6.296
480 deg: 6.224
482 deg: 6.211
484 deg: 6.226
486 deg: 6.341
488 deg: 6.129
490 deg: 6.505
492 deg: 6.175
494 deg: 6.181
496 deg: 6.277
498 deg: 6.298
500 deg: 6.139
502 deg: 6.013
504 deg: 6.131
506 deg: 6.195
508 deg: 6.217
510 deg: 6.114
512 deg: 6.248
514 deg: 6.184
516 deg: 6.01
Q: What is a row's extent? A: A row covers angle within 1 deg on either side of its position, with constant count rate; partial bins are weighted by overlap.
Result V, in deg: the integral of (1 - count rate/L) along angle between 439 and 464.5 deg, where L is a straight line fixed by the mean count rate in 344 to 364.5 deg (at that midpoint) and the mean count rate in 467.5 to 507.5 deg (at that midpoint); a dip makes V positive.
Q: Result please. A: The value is 1.9 deg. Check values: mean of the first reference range 5.89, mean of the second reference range 6.22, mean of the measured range 5.68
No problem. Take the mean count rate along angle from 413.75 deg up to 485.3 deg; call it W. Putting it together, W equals 5.96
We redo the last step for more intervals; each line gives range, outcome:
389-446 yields 6.01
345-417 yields 5.45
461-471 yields 5.93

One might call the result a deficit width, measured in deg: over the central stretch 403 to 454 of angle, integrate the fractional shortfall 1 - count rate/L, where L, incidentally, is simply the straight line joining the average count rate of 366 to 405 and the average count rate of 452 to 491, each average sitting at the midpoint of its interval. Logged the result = -4.4 deg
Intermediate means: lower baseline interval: 5.06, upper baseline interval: 5.97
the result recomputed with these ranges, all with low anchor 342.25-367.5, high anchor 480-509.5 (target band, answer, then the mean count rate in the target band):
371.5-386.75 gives 5.41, 3.85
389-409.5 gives 0.11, 5.97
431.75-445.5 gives 0.10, 6.04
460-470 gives 0.48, 5.85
